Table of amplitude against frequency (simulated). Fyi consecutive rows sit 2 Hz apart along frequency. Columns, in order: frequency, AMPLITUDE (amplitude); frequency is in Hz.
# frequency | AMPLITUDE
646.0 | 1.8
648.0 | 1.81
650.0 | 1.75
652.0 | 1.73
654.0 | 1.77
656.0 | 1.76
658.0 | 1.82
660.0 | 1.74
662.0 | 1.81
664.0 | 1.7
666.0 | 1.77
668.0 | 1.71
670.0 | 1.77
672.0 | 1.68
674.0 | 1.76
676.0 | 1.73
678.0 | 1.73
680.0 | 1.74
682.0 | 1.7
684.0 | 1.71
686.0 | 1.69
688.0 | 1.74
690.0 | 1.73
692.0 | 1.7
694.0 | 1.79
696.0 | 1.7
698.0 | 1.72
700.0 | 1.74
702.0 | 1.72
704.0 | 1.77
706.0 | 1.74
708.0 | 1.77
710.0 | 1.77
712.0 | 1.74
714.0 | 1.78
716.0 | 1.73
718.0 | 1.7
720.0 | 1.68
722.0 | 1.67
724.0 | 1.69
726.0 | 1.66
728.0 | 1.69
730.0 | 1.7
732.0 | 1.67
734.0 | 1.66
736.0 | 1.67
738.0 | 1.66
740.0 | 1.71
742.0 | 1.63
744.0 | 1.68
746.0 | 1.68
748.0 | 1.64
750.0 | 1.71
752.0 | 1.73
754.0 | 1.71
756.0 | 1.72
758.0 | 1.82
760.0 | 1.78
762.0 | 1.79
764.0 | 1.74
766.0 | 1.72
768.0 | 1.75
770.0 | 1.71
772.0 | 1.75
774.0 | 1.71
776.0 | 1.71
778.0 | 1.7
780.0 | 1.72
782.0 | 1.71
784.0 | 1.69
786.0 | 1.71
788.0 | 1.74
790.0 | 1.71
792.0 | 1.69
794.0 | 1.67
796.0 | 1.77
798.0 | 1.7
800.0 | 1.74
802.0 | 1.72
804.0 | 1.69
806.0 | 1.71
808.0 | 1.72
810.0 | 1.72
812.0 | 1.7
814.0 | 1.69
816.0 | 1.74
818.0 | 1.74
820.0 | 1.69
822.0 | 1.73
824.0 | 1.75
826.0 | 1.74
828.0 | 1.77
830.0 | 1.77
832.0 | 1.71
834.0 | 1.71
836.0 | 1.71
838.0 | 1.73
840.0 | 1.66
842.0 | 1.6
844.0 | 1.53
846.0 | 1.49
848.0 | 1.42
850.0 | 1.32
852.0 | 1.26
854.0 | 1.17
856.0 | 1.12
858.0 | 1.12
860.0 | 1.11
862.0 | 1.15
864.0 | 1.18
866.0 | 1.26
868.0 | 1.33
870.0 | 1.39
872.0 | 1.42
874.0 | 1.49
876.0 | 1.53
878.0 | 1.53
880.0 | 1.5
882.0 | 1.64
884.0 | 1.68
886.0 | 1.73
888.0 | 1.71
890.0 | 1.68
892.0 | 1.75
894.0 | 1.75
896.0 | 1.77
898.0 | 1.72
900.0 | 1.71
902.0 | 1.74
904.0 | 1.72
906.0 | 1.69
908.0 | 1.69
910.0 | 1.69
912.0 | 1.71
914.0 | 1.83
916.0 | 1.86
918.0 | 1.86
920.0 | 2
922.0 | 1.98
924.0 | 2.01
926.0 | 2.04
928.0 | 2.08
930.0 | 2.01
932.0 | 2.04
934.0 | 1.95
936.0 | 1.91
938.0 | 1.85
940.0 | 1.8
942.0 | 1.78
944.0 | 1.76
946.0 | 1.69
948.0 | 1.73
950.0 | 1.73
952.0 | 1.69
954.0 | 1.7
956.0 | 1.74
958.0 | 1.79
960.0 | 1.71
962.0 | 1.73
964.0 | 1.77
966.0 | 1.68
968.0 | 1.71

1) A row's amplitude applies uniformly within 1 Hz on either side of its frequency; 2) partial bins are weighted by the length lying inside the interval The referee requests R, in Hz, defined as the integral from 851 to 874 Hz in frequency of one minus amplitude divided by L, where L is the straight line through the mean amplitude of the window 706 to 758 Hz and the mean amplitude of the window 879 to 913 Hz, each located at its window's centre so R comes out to 6.2 Hz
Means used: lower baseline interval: 1.7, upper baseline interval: 1.7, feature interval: 1.24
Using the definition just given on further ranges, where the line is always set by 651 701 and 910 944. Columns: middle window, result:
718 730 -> 0.6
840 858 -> 4.7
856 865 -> 3.5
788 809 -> 1.2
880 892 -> 1.3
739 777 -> 1.5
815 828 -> 0.7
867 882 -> 3.2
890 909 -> 1.7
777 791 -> 0.8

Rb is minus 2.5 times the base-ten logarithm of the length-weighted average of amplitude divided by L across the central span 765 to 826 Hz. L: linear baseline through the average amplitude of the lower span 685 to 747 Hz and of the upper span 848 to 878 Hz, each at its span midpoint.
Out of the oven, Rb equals -0.16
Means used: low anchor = 1.71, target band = 1.72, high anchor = 1.29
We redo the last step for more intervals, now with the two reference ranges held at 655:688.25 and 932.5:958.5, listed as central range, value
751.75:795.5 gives 0.02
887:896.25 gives 0.03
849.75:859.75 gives 0.44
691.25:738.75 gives 0.02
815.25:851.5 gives 0.07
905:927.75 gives -0.05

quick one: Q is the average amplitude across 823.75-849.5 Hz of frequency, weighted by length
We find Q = 1.65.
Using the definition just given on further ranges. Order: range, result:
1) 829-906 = 1.52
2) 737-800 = 1.72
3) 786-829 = 1.72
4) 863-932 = 1.7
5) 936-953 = 1.76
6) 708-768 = 1.71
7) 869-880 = 1.47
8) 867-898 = 1.6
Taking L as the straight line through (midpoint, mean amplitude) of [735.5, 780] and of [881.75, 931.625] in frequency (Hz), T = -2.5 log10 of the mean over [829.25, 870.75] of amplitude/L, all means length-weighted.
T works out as 0.244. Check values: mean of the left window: 1.72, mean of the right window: 1.81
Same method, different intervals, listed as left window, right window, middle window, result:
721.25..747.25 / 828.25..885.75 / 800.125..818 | -0.12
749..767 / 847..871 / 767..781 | -0.04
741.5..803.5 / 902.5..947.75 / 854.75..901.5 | 0.21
